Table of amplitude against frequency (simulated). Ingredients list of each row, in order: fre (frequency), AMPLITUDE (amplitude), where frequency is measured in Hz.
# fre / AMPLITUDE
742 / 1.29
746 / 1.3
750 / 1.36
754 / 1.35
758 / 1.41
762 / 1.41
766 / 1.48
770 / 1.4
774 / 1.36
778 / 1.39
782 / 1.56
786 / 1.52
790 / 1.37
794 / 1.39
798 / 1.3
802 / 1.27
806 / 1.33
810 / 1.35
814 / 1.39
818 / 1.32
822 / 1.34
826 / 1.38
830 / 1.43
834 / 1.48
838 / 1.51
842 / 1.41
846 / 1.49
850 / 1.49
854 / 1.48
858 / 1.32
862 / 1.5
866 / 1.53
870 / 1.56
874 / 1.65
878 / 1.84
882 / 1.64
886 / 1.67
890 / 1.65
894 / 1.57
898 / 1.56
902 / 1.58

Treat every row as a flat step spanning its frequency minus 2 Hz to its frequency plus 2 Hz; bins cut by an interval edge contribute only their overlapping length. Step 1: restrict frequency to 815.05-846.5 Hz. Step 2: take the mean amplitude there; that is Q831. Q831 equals 1.42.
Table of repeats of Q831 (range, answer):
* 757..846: 1.4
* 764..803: 1.41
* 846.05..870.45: 1.48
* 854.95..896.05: 1.59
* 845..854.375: 1.49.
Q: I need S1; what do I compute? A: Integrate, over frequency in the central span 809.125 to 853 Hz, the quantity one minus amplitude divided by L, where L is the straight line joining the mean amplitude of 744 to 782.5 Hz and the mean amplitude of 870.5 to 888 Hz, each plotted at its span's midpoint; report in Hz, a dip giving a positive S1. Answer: 4.1 Hz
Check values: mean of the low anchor 1.4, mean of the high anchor 1.69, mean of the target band 1.42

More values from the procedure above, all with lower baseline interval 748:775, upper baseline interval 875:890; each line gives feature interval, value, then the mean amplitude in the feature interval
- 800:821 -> 2.61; 1.33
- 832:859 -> 2.52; 1.46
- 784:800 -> 0.85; 1.4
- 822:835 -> 1.28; 1.41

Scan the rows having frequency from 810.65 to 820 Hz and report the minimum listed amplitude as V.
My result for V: 1.32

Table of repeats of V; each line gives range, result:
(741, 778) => 1.29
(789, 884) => 1.27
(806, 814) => 1.33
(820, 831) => 1.34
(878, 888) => 1.64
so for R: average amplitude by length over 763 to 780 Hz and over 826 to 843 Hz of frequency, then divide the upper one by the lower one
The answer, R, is 1.0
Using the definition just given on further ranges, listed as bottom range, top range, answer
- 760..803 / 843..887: 1.10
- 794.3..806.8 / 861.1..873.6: 1.18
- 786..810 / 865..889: 1.23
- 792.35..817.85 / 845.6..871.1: 1.11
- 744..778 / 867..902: 1.18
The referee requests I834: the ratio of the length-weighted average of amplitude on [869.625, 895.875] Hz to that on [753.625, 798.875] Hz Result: 1.17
